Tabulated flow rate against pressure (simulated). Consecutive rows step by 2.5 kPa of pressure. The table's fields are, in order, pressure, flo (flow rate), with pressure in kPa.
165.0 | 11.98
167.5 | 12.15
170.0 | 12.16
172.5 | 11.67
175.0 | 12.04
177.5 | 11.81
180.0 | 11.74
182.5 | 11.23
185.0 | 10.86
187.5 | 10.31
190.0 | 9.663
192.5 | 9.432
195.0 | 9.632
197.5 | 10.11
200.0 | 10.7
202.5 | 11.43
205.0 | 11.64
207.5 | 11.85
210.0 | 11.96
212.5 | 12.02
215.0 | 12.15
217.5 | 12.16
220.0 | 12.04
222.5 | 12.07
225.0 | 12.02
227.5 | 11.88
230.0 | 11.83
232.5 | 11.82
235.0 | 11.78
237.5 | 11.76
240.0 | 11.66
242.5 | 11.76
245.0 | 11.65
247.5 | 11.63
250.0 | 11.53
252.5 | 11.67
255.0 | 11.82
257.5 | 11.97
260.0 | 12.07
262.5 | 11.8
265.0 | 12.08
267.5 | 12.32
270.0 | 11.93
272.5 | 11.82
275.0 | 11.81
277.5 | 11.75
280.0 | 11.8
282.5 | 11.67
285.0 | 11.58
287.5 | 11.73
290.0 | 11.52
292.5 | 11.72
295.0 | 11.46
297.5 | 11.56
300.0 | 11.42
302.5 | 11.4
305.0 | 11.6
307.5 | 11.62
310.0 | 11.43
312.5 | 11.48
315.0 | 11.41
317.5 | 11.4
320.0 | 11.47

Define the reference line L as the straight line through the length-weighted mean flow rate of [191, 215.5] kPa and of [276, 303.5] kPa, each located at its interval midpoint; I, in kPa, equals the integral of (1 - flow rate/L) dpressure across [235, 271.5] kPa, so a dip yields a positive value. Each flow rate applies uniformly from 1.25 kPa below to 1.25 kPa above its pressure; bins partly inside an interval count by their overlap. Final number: -1.48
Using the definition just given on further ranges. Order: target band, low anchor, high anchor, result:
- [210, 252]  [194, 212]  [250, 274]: -1.36 kPa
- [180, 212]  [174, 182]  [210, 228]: 2.97 kPa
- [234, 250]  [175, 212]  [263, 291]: -0.33 kPa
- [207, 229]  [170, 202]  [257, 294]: -1.63 kPa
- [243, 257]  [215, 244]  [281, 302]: 0.13 kPa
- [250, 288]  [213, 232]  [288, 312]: -0.40 kPa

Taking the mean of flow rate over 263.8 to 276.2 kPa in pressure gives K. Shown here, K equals 12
